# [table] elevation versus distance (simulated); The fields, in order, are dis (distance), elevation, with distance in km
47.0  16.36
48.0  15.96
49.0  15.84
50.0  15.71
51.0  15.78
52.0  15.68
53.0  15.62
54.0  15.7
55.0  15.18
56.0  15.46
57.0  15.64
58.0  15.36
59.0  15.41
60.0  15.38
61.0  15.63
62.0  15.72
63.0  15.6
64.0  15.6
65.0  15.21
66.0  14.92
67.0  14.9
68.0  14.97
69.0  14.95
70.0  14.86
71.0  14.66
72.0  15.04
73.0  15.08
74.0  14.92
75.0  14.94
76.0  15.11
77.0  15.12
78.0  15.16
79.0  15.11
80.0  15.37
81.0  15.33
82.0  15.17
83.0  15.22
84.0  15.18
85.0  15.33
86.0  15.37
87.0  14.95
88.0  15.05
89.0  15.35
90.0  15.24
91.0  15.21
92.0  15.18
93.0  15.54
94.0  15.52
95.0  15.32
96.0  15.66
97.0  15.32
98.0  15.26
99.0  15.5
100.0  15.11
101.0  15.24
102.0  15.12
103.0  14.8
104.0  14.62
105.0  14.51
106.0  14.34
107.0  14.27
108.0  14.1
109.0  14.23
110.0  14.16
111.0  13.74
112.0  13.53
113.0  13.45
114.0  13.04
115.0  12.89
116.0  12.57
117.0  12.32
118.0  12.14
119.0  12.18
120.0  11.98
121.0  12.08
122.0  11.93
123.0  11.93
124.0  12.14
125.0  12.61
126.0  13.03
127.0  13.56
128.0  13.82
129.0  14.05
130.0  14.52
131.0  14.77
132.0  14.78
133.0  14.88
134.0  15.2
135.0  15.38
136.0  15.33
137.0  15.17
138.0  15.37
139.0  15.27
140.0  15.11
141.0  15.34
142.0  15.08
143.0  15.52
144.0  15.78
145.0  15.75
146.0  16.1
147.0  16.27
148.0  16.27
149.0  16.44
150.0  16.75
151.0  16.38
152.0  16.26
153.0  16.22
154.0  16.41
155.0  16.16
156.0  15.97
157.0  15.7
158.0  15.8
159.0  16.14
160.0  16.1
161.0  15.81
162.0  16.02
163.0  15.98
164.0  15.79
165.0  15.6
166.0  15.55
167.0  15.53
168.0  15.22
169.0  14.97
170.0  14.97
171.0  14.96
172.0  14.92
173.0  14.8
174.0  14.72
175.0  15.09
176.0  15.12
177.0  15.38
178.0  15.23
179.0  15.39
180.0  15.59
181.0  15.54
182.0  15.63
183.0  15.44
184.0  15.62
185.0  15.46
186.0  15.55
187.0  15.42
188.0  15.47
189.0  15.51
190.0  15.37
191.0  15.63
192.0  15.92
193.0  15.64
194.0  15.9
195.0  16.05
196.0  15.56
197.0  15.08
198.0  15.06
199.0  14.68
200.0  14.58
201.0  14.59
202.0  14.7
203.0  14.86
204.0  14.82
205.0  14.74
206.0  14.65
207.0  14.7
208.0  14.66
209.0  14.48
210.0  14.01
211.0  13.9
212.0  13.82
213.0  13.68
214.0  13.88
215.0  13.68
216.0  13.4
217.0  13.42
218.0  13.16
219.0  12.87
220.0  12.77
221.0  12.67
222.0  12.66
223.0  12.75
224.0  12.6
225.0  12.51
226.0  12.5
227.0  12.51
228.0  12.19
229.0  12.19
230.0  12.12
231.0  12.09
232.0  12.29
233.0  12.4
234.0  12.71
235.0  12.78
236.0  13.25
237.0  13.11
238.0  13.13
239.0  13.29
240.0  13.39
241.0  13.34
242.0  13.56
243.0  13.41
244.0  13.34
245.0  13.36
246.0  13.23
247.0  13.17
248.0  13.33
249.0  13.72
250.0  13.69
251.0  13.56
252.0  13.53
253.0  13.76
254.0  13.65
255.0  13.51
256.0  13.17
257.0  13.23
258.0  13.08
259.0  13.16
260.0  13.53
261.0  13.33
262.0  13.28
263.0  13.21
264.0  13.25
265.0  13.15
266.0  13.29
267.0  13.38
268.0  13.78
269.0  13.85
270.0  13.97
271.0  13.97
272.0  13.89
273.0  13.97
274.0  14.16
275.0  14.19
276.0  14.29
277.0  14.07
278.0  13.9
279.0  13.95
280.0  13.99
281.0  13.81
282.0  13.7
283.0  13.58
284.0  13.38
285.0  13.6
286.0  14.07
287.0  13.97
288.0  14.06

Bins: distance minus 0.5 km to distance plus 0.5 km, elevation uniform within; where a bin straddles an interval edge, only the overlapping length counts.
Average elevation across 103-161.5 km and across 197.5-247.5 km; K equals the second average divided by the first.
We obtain 0.9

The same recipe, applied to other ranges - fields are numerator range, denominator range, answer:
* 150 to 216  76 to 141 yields 1.06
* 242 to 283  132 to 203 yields 0.88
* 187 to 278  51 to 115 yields 0.91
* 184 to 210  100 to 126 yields 1.13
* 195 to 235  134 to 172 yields 0.87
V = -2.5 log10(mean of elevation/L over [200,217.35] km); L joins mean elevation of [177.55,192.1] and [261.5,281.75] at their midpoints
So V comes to 0.06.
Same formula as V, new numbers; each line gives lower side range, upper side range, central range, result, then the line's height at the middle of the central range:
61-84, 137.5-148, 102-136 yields 0.137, 15.4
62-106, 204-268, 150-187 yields -0.108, 14.1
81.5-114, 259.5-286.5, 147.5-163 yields -0.118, 14.5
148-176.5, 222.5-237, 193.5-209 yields -0.083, 13.9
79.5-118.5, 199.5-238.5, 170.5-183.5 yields -0.105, 13.8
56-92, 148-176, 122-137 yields 0.115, 15.5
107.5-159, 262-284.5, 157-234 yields -0.028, 14.2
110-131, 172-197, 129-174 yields -0.104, 14.2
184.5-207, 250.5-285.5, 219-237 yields 0.157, 14.5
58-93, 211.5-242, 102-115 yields 0.048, 14.7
